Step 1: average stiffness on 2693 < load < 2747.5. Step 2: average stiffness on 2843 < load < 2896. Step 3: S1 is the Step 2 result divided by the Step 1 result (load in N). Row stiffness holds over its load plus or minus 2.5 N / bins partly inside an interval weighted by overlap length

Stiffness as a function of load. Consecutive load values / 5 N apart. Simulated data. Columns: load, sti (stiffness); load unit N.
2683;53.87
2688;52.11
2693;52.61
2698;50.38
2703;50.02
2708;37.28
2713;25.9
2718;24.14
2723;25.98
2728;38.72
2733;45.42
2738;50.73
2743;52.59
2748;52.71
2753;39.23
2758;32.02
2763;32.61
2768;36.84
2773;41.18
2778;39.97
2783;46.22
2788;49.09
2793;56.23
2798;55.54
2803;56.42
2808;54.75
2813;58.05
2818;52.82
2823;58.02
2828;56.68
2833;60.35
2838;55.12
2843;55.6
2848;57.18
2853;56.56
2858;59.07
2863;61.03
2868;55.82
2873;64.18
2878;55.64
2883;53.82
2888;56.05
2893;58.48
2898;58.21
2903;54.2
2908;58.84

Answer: 1.40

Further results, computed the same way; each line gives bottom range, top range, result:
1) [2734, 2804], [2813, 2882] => 1.26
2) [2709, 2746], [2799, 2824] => 1.48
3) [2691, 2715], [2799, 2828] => 1.29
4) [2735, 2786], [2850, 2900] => 1.36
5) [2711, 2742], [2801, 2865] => 1.58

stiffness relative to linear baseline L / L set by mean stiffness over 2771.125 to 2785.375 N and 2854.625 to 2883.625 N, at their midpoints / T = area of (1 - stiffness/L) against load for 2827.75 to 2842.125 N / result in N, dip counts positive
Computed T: -1.3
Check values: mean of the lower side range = 42.5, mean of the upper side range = 58.5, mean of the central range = 57.3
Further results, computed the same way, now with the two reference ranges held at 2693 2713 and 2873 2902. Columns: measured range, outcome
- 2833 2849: -0.82 N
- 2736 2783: 5.79 N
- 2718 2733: 4.16 N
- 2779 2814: -1.54 N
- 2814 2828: -0.94 N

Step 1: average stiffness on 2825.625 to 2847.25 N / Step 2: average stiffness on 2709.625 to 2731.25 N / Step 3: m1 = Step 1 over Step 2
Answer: 1.92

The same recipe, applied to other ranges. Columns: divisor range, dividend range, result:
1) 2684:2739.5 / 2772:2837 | 1.28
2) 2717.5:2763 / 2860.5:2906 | 1.42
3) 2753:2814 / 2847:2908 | 1.25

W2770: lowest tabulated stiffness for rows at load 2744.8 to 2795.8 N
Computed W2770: 32.02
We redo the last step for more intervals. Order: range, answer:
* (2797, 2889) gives 52.82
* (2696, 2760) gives 24.14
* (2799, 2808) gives 54.75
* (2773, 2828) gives 39.97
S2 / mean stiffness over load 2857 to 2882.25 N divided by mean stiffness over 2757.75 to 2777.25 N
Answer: 1.6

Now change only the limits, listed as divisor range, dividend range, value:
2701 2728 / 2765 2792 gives 1.31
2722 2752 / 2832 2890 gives 1.28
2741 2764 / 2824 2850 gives 1.35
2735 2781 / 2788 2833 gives 1.33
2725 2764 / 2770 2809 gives 1.15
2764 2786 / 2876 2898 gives 1.38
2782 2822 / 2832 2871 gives 1.06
